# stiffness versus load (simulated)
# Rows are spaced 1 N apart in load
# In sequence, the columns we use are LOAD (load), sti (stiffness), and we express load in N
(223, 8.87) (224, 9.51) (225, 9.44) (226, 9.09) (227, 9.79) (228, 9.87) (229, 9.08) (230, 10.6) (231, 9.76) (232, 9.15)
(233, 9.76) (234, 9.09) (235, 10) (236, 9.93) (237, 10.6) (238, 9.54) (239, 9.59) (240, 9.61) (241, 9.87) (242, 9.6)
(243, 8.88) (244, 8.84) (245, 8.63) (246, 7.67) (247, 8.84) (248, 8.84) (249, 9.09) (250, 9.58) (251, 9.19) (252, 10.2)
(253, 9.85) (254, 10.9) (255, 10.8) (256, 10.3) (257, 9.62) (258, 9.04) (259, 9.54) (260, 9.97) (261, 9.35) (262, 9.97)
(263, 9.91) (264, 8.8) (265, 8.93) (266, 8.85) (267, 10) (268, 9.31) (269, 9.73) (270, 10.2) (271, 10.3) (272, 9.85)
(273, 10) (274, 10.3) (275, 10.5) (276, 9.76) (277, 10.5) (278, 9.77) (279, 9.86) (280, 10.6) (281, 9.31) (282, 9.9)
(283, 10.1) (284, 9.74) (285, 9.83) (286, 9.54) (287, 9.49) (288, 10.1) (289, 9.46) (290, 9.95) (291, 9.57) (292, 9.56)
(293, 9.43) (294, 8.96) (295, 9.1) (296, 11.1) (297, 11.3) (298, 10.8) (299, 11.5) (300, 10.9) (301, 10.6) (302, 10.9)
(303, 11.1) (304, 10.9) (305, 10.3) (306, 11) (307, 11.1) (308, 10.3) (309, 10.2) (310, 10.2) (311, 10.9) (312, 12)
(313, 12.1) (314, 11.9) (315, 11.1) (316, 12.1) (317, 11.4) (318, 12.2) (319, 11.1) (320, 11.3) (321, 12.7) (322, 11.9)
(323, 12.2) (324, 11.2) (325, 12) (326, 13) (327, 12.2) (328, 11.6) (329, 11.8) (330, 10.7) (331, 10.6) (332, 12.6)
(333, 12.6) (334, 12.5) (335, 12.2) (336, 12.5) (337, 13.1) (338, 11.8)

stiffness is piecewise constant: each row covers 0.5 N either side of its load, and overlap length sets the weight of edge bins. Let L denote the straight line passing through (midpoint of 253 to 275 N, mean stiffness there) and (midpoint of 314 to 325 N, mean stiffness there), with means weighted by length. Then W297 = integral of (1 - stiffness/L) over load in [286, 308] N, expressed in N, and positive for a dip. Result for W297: 1.29 N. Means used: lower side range 9.81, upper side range 11.7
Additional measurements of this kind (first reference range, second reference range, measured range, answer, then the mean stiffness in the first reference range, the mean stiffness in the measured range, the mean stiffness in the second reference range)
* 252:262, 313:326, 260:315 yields 3.4 N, 9.95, 10.2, 11.8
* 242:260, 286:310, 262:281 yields 0.0 N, 9.42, 9.83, 10.3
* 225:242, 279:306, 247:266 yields 0.5 N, 9.7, 9.62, 10.2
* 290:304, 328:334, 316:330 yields -0.6 N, 10.4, 11.9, 11.7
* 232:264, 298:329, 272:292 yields 1.1 N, 9.55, 9.9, 11.4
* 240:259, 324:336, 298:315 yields 0.4 N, 9.44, 11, 12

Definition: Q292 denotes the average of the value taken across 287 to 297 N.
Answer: 9.76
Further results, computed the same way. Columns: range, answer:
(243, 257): 9.43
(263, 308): 10.1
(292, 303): 10.4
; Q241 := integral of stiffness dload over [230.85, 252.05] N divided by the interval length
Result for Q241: 9.35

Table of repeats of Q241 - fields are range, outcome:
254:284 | 9.85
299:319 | 11.1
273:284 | 10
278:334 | 10.9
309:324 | 11.6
